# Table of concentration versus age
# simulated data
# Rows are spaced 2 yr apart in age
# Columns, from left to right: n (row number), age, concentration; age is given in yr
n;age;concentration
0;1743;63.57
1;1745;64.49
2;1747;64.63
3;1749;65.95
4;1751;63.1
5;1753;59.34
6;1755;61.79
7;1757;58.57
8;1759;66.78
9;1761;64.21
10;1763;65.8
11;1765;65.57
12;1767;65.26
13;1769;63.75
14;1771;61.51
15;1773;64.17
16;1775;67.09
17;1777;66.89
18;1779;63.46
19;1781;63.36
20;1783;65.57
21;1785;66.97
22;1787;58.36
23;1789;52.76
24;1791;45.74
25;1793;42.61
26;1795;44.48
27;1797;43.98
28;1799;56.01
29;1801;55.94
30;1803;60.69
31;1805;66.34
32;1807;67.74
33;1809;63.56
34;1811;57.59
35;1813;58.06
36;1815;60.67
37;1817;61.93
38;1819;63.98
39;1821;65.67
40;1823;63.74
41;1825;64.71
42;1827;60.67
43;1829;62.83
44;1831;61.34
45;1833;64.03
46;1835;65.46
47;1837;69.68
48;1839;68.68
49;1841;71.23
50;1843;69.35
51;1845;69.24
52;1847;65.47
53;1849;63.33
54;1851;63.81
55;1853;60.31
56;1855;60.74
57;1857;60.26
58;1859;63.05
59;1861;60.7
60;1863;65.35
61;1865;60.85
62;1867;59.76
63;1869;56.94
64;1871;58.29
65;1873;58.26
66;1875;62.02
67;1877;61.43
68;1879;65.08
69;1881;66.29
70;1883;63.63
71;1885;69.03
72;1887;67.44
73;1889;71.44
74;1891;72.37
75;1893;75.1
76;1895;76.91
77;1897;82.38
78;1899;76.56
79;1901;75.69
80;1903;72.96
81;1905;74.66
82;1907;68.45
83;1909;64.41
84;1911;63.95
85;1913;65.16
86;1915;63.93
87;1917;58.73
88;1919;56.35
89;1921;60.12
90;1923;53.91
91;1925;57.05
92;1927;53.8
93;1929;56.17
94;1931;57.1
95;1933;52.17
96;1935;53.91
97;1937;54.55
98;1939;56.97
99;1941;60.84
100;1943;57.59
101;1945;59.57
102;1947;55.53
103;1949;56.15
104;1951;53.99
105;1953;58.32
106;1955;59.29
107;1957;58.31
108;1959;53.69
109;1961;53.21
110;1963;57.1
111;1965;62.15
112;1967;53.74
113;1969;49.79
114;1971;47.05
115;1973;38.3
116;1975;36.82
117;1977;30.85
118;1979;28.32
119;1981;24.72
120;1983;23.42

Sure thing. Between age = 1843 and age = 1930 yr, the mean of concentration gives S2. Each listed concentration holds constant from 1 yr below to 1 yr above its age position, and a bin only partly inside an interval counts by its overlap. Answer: 64.7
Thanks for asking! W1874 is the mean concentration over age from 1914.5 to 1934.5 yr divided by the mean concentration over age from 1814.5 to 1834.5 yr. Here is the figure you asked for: 0.9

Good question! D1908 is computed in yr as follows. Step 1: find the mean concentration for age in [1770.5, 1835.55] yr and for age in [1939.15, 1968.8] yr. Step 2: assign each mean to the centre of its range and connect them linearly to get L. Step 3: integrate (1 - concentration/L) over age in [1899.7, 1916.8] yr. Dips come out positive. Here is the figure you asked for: -3.1 yr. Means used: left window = 60.2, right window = 56.9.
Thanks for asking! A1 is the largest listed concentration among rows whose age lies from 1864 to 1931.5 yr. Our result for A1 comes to 82.38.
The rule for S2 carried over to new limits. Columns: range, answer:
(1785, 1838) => 59.3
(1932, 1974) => 54.9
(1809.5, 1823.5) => 61.7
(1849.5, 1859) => 61.6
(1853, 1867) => 61.6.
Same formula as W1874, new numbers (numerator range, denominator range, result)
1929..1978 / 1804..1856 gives 0.83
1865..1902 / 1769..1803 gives 1.17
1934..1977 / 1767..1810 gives 0.90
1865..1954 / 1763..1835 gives 1.04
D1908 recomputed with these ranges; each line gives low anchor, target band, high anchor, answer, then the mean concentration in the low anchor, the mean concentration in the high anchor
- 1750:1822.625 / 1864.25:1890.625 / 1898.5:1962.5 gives -1.4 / 60.6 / 59.9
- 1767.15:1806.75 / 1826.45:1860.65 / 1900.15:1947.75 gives -3.0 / 58.7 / 60.5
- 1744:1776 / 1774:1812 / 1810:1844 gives 3.3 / 63.9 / 64.1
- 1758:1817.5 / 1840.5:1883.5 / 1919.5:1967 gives -3.2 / 60.2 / 56.5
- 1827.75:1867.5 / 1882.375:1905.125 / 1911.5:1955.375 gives -4.8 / 64.3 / 57.4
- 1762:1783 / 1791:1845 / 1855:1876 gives 1.3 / 64.7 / 60.6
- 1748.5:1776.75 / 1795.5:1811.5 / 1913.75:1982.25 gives 0.7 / 63.8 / 52.6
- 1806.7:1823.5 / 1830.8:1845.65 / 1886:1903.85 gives -0.4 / 62.3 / 74.6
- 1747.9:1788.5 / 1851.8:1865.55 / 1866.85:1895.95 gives 0.8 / 63.7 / 65.8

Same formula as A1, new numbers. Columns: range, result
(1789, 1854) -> 71.23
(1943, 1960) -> 59.57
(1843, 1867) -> 69.35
